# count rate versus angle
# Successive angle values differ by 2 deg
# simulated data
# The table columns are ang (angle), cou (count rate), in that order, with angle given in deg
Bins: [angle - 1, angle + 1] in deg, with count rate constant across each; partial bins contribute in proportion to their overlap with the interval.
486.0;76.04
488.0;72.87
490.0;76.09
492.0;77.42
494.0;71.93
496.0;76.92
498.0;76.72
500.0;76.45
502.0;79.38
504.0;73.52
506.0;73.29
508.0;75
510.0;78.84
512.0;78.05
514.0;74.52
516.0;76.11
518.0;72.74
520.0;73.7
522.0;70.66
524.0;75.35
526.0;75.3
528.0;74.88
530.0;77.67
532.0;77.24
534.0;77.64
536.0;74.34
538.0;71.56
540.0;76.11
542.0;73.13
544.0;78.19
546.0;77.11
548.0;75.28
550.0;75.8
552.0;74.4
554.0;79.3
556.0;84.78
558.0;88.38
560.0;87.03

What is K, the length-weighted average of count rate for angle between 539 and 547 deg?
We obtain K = 76.1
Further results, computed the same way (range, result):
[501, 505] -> 76.4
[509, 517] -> 76.9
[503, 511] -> 75.2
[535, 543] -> 73.8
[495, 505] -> 76.6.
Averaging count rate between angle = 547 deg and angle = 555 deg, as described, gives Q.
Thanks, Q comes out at 76.2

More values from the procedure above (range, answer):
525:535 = 76.5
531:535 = 77.4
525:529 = 75.1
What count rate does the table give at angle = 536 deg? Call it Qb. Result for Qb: 74.34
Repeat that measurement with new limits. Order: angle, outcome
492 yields 77.42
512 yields 78.05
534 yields 77.64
